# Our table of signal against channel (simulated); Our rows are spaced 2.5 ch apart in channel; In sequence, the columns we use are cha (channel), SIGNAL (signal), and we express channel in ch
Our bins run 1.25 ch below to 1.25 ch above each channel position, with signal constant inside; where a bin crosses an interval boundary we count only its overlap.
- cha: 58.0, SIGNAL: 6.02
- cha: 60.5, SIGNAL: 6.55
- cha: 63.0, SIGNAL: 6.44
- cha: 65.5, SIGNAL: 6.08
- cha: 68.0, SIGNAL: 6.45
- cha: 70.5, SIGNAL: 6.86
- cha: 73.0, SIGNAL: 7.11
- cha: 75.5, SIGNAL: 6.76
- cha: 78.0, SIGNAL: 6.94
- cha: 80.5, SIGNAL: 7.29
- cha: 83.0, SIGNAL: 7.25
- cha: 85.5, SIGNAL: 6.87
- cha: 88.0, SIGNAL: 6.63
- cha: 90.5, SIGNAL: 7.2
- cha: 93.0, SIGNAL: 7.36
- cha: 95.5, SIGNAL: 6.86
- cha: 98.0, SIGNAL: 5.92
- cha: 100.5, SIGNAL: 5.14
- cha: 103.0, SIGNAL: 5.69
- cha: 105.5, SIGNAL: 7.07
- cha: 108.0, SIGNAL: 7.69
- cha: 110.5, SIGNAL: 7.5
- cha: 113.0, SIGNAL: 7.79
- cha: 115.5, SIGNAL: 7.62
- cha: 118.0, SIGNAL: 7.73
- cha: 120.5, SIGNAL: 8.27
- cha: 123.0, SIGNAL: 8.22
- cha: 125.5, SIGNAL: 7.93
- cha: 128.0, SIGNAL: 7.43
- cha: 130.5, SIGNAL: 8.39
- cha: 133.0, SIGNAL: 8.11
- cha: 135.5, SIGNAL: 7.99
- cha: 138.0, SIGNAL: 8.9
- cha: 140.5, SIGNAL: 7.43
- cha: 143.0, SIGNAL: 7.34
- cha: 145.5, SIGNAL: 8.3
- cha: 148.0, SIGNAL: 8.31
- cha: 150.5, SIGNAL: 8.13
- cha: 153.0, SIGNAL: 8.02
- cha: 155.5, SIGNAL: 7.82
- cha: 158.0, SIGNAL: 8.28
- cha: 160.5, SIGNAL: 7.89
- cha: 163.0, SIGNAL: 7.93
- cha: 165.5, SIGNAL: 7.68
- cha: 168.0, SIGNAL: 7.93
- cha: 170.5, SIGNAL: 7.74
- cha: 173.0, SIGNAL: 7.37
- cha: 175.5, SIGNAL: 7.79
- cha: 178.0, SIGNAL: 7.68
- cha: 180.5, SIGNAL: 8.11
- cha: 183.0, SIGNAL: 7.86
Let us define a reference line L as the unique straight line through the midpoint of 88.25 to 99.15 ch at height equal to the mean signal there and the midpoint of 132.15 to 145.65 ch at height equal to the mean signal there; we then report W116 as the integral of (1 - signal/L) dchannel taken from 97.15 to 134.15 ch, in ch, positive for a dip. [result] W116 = 0.1 ch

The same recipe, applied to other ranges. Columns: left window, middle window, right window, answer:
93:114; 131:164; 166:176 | -3.1 ch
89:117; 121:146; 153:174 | -2.1 ch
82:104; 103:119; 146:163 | -1.0 ch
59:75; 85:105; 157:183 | 1.3 ch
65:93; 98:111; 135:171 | 1.4 ch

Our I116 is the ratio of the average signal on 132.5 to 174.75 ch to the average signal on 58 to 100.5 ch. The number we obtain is 1.18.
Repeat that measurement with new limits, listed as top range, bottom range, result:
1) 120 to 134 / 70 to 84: 1.14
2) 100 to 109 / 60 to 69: 1.02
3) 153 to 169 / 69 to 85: 1.13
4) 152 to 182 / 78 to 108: 1.17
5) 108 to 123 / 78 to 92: 1.11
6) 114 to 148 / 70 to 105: 1.19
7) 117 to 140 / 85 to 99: 1.19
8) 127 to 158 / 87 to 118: 1.16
